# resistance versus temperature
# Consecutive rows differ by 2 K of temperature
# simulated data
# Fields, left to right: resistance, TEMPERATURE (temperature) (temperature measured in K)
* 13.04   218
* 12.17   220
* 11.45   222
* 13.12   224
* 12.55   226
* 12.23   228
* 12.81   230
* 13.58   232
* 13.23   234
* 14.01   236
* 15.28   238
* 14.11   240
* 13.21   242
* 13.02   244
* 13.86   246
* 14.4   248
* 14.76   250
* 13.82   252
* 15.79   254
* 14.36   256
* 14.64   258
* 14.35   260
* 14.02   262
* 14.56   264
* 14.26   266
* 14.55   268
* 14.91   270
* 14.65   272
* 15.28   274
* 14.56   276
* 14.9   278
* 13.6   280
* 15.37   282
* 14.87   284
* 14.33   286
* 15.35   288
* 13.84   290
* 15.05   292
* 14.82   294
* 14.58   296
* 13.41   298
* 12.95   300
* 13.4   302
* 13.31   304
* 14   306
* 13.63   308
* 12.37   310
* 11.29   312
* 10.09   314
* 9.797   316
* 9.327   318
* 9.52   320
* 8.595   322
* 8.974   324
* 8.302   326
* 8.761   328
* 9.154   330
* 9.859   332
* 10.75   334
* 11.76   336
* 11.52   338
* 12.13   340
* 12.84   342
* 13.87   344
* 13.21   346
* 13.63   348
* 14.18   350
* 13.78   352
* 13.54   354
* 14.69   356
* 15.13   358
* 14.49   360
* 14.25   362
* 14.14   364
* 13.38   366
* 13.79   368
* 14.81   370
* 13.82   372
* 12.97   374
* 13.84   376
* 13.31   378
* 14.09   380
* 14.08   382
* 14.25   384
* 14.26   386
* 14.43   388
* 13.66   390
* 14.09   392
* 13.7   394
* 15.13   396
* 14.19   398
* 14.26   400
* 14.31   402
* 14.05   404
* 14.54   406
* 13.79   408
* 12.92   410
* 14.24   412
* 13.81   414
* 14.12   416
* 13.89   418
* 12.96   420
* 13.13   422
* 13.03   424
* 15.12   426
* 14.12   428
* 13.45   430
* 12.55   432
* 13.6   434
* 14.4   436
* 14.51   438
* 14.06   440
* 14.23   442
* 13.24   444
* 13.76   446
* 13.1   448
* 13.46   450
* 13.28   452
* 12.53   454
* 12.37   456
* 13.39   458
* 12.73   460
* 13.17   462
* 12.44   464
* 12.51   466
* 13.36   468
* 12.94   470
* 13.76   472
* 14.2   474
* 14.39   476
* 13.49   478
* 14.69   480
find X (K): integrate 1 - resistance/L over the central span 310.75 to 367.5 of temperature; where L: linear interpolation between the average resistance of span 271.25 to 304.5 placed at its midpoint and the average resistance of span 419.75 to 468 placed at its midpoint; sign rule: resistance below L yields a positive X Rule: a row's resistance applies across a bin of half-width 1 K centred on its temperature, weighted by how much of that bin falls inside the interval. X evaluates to 8.9 K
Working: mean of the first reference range 14.4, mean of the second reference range 13.4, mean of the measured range 11.8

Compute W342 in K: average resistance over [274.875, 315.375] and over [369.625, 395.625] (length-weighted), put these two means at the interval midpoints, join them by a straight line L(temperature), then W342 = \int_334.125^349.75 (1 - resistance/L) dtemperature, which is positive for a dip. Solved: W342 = 1.3 K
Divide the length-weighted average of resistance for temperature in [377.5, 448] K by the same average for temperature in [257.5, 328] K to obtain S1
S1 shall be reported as 1.1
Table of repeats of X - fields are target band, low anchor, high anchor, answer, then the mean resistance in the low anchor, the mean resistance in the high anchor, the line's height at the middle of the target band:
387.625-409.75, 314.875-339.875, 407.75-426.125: -2.25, 9.78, 13.6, 12.8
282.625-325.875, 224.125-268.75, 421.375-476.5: 4.16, 14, 13.5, 13.8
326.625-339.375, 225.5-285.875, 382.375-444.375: 3.42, 14.2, 13.9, 14.1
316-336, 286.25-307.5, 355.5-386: 6.63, 14.1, 14.1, 14.1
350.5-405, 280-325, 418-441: -3.21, 12.7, 13.7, 13.3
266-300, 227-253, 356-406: -1.79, 13.7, 14.1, 13.8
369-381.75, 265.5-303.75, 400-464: 0.09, 14.4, 13.6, 13.9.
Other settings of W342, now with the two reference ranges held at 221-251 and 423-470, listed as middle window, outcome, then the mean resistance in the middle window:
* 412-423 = -0.2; 13.6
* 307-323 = 3.4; 10.6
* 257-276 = -1.6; 14.6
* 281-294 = -1.3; 14.8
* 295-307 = -0.2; 13.6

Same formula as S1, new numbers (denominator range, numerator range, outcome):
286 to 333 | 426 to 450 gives 1.17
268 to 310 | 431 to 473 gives 0.93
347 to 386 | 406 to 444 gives 0.98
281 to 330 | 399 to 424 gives 1.13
